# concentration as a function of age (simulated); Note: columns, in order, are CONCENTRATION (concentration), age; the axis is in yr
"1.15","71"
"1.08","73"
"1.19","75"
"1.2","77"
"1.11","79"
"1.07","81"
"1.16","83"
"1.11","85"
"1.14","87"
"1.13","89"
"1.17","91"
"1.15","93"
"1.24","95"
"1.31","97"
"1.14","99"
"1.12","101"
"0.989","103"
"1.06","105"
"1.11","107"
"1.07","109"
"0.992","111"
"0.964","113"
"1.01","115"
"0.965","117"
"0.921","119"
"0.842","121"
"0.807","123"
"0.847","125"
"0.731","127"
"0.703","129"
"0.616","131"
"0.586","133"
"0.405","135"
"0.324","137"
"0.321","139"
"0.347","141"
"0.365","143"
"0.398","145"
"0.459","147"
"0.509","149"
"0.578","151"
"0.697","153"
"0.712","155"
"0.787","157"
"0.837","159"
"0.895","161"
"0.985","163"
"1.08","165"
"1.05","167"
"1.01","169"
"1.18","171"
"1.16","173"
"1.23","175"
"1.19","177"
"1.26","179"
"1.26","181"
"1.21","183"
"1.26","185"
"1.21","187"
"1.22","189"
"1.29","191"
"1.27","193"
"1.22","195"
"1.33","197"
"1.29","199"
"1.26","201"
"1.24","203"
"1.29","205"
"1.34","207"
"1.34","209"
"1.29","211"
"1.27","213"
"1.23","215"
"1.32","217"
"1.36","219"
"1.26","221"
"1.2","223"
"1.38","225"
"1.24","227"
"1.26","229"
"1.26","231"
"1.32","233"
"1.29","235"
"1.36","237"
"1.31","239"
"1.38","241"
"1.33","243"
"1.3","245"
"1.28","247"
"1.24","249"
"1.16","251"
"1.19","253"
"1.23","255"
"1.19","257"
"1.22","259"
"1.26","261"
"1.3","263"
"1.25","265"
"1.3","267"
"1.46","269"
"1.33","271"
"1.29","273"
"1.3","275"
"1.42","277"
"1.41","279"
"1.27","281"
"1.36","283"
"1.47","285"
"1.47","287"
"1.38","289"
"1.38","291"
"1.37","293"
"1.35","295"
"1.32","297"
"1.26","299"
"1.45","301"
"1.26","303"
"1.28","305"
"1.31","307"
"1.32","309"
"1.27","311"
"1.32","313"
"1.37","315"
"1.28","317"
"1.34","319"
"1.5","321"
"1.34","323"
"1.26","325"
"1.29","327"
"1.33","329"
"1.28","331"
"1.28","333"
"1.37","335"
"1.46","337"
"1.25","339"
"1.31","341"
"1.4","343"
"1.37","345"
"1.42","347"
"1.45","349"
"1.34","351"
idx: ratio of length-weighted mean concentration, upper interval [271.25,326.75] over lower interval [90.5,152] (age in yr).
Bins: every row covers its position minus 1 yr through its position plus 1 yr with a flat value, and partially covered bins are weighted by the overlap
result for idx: 1.67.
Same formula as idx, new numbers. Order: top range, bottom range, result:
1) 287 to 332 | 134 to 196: 1.49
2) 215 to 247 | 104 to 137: 1.56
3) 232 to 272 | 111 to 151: 1.99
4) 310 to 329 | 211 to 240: 1.03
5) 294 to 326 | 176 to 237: 1.04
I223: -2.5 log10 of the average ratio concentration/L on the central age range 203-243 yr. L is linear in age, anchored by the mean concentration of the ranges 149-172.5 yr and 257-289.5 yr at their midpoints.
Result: -0.149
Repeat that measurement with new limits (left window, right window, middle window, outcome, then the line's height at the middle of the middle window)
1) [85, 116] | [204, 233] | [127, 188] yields 0.42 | 1.19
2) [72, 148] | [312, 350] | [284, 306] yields -0.07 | 1.28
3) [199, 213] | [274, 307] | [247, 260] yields 0.10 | 1.33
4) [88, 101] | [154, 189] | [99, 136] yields 0.29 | 1.15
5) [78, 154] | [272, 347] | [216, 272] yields -0.10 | 1.18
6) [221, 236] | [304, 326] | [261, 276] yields -0.01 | 1.3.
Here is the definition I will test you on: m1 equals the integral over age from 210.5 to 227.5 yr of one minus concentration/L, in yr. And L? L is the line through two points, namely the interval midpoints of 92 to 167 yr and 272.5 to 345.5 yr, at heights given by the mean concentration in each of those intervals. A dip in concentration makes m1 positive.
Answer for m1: -3.3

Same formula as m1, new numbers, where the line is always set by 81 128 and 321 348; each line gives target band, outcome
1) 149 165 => 4.7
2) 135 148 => 8.6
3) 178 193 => -1.3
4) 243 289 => -2.0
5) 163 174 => 0.4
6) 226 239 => -0.9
